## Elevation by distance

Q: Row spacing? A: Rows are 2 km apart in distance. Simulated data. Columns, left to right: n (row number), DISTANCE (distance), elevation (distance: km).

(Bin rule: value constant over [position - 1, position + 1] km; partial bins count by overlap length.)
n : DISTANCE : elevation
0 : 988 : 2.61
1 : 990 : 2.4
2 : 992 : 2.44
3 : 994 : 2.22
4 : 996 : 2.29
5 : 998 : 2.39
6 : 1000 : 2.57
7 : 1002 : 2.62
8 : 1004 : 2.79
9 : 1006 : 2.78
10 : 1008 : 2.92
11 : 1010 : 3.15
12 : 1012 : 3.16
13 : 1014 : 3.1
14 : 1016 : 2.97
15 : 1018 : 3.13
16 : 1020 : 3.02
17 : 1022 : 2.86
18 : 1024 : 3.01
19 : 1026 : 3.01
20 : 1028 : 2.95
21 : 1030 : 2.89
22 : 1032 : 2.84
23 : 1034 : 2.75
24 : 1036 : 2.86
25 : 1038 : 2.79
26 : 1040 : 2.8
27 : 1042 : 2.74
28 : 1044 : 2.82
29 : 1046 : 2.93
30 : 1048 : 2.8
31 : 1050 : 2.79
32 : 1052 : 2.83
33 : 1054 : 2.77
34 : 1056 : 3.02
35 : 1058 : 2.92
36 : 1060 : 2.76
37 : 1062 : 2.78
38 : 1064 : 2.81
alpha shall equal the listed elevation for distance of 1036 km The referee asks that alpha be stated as 2.86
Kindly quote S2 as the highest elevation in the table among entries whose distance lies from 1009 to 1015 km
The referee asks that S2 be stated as 3.16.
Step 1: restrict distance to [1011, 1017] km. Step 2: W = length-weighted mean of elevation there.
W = 3.08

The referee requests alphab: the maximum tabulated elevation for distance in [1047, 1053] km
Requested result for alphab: 2.83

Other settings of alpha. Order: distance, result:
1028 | 2.95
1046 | 2.93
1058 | 2.92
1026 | 3.01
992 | 2.44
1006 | 2.78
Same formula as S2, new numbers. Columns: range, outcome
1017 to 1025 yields 3.13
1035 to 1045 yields 2.86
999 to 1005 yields 2.79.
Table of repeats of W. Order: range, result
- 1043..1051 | 2.83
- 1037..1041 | 2.79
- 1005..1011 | 2.95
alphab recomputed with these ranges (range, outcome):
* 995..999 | 2.39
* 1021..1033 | 3.01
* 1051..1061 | 3.02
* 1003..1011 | 3.15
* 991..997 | 2.44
